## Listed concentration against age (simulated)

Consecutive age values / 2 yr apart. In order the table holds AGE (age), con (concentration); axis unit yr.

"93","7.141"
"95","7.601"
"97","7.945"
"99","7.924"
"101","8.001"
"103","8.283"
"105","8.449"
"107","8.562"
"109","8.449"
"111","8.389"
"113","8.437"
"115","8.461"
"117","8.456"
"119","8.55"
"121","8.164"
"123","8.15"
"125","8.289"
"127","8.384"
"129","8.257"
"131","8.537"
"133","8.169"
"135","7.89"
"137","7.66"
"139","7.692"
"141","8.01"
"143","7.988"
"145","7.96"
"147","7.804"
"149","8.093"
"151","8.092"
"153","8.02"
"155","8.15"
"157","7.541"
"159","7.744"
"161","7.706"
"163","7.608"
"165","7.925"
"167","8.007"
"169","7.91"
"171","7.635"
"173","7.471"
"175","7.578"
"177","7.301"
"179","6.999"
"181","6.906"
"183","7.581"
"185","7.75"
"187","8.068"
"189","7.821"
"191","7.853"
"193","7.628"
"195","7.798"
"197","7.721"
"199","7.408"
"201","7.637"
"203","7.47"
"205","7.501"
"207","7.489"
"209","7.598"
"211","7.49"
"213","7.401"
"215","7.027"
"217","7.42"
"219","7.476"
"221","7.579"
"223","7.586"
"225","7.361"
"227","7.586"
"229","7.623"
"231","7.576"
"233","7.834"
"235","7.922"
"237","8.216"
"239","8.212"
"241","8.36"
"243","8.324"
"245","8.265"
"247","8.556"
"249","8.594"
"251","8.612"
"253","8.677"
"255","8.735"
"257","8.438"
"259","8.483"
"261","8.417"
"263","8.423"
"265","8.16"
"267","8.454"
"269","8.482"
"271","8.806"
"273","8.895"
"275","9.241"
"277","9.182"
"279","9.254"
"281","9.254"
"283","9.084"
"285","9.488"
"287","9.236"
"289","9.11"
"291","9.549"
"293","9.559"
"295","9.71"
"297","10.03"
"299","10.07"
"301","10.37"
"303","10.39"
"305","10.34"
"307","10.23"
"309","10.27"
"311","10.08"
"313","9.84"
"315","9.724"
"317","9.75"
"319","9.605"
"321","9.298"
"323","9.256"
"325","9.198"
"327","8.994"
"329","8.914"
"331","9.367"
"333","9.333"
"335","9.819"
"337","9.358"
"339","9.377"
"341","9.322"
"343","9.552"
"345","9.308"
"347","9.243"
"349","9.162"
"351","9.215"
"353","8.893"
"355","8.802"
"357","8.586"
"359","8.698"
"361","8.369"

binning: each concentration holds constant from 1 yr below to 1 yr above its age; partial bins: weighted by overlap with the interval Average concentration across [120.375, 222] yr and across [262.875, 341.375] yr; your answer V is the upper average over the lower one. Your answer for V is 1.22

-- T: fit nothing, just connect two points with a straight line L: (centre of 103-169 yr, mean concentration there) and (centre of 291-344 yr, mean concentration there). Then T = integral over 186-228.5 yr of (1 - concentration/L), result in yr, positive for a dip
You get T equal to 5.6 yr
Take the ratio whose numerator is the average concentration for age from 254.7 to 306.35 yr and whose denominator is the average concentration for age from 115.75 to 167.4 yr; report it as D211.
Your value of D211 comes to 1.15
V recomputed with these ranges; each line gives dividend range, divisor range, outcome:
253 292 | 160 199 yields 1.16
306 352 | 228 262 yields 1.15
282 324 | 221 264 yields 1.20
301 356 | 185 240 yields 1.25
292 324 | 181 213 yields 1.30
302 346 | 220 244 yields 1.22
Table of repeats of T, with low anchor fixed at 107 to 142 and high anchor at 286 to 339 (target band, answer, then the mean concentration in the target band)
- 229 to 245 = 1.8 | 8.05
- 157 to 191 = 3.9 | 7.63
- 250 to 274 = 1.9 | 8.55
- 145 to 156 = 0.5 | 8.03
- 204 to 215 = 1.8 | 7.45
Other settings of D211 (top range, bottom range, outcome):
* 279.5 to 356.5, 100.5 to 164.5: 1.17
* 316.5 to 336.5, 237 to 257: 1.10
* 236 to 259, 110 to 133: 1.01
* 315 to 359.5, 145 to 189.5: 1.20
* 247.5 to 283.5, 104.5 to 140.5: 1.06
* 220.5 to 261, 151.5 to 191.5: 1.06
